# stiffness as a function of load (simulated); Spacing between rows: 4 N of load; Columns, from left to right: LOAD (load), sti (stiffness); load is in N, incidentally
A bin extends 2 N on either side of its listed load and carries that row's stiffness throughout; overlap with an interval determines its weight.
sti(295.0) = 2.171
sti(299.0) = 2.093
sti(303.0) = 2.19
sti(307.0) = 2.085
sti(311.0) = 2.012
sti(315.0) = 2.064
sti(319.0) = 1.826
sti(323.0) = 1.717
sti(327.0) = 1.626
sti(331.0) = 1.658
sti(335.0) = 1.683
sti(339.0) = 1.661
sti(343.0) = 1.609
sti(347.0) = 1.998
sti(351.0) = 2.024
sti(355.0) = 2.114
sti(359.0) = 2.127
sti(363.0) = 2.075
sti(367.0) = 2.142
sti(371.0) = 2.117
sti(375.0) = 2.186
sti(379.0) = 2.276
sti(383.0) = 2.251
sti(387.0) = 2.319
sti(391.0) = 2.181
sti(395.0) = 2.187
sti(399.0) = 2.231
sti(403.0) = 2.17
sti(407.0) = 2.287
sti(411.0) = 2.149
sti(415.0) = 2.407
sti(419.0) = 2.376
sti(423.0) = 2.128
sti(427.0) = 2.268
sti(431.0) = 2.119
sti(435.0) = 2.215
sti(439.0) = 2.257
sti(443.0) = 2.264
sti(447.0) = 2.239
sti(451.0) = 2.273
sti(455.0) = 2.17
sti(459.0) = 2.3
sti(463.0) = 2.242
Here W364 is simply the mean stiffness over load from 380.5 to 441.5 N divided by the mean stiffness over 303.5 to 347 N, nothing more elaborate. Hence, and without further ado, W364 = 1.23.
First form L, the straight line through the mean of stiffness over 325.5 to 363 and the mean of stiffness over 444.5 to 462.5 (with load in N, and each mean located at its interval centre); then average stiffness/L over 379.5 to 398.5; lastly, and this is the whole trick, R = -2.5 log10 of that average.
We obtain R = -0.12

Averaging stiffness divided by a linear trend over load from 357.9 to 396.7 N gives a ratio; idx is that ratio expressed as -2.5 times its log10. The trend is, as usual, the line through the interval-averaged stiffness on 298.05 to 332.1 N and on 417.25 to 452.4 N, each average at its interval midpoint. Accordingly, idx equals -0.052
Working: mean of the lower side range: 1.92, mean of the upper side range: 2.24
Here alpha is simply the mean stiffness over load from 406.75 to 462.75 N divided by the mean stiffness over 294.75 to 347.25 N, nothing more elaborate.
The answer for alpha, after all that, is 1.20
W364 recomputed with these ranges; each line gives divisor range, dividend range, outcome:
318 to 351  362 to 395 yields 1.26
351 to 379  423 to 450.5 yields 1.04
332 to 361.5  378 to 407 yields 1.19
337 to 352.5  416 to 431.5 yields 1.24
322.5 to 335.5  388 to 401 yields 1.33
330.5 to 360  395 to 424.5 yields 1.21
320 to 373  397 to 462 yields 1.19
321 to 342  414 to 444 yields 1.35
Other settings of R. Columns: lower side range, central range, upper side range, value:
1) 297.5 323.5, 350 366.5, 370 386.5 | 0.034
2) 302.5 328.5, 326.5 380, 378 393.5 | 0.082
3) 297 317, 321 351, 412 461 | 0.224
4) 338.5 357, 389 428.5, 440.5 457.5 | -0.067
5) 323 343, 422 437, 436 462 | -0.019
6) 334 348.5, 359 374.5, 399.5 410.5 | -0.104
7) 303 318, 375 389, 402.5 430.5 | -0.039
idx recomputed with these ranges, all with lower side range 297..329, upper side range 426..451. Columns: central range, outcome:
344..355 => 0.02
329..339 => 0.20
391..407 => -0.03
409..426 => -0.04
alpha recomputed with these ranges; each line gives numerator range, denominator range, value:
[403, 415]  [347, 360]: 1.08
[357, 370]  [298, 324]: 1.05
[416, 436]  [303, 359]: 1.19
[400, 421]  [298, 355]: 1.21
